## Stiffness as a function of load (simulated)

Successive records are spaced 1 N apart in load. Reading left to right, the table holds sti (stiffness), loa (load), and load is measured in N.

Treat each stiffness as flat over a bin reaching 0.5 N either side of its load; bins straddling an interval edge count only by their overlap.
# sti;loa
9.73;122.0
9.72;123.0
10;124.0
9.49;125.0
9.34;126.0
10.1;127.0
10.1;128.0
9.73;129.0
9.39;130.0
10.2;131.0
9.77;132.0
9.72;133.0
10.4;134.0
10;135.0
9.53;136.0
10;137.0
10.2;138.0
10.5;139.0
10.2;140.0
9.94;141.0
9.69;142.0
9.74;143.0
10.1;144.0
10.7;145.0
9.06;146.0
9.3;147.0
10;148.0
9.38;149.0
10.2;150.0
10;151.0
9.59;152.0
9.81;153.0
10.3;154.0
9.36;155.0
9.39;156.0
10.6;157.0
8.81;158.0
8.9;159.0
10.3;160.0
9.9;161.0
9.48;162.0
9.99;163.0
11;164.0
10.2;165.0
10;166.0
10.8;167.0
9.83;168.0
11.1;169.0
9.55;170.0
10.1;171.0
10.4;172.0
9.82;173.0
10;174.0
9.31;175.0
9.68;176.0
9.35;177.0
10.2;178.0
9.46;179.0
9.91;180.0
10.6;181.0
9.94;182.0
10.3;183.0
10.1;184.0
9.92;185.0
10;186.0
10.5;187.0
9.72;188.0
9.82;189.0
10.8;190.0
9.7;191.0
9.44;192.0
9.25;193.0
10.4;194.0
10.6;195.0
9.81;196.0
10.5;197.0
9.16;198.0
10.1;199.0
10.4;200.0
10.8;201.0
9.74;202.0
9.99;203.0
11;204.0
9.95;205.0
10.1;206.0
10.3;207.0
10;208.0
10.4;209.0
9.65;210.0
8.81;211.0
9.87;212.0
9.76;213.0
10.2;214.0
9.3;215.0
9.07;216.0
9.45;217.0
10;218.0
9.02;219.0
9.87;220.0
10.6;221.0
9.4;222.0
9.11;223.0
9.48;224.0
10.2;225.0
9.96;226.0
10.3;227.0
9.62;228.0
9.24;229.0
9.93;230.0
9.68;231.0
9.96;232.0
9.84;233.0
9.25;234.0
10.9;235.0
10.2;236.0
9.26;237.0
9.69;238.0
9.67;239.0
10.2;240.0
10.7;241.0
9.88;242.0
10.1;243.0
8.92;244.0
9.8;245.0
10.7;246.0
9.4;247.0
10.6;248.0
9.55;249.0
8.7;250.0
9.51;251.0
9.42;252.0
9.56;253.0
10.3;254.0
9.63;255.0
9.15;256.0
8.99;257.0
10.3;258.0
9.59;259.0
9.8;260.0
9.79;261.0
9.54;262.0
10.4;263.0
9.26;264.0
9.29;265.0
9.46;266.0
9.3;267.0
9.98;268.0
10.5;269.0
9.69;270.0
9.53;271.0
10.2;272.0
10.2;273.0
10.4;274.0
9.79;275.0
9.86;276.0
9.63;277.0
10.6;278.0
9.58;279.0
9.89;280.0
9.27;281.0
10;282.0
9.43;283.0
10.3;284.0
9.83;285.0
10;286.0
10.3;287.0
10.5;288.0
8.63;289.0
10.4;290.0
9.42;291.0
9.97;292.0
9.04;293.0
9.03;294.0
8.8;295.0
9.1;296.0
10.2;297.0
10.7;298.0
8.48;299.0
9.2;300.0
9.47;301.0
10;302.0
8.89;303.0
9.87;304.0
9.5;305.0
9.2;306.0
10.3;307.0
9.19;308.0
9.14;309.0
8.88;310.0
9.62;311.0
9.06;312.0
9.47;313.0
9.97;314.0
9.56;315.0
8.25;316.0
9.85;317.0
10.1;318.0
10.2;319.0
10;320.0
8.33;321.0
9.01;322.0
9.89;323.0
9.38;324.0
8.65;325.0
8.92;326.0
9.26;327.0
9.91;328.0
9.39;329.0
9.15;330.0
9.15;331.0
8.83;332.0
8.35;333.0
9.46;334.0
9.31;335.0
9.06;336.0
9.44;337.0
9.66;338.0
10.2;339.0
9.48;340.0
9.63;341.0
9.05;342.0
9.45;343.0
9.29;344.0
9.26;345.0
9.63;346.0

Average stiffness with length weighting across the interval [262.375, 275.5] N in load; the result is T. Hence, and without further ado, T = 9.84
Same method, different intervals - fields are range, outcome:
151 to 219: 9.94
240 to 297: 9.75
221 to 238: 9.79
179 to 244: 9.92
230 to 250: 9.88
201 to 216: 9.93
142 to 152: 9.81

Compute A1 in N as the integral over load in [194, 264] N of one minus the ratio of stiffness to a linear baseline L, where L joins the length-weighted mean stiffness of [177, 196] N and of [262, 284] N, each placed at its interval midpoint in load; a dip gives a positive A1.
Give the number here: 0.6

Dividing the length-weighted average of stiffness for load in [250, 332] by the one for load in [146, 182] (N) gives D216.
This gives 1.0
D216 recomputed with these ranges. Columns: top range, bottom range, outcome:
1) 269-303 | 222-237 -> 0.99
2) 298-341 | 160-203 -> 0.93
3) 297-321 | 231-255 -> 0.97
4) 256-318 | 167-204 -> 0.96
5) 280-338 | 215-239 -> 0.97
